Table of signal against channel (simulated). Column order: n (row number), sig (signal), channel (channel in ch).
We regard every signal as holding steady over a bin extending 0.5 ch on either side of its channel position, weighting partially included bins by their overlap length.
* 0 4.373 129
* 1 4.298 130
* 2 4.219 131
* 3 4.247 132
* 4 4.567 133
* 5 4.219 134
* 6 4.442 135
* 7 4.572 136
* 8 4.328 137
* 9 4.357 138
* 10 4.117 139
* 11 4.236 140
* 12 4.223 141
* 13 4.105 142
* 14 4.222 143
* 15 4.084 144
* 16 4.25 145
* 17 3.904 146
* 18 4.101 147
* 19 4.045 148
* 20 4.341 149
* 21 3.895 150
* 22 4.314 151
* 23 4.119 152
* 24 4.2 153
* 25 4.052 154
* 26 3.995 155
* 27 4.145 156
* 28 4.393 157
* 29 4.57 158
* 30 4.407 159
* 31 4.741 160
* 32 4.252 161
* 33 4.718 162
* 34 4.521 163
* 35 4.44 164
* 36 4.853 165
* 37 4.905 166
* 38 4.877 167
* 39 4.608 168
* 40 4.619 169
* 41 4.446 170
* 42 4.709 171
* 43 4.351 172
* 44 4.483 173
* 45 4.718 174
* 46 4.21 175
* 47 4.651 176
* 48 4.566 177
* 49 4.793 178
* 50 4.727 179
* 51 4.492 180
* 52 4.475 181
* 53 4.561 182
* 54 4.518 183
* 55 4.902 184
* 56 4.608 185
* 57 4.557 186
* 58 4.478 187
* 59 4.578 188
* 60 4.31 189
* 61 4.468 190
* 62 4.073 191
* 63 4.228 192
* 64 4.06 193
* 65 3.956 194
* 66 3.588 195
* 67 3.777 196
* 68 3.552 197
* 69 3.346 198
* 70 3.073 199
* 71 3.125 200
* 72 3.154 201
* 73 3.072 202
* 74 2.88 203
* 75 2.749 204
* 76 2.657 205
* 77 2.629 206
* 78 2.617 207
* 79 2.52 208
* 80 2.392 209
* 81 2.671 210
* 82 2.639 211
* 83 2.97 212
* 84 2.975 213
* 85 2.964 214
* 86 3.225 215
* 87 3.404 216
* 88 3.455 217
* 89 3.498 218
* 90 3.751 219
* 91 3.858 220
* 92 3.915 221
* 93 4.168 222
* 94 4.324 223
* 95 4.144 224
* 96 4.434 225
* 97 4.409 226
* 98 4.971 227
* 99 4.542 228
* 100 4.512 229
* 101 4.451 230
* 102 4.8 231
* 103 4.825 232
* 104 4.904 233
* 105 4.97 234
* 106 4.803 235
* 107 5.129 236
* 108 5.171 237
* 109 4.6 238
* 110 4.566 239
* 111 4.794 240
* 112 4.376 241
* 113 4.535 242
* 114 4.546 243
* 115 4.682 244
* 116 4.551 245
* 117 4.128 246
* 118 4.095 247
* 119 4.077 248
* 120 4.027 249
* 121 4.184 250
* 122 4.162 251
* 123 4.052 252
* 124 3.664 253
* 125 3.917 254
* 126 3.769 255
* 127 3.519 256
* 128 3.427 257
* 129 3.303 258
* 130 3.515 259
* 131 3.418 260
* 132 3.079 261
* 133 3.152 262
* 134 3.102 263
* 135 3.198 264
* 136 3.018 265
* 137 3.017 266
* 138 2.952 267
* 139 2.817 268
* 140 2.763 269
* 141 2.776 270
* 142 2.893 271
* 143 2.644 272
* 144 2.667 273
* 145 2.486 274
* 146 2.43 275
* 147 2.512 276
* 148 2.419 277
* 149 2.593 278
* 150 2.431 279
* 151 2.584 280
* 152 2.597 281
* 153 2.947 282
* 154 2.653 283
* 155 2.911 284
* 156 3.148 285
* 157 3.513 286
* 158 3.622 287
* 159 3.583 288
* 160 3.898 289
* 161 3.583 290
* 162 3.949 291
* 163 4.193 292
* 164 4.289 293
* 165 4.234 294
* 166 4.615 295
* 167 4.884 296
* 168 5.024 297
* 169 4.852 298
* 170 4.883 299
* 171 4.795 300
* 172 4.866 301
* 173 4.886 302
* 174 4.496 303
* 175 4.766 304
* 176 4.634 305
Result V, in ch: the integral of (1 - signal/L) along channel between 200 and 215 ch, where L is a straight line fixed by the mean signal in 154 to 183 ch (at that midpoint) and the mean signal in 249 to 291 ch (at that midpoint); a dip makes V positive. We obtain 4.50 ch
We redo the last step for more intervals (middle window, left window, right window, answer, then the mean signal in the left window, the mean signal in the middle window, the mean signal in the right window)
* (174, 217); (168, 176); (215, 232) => 6.5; 4.52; 3.7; 4.16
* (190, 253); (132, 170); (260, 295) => -4.5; 4.34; 3.89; 3.1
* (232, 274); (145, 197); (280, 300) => 2.1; 4.39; 3.82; 3.85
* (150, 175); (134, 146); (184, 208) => -2.9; 4.25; 4.46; 3.64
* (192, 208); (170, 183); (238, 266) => 4.1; 4.56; 3.23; 3.88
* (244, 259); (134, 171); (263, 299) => -1.7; 4.35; 3.93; 3.3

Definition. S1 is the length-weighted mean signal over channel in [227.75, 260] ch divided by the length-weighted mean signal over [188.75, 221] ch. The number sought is 1.31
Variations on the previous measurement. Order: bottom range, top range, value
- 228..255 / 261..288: 0.64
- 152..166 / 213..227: 0.87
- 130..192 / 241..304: 0.82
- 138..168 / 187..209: 0.80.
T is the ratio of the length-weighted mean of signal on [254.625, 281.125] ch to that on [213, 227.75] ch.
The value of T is 0.8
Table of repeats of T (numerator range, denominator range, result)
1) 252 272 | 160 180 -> 0.70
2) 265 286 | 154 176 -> 0.61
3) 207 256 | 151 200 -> 0.93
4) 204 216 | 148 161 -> 0.65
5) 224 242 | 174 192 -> 1.04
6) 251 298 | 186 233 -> 0.90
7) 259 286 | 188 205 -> 0.79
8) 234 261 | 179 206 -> 1.08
